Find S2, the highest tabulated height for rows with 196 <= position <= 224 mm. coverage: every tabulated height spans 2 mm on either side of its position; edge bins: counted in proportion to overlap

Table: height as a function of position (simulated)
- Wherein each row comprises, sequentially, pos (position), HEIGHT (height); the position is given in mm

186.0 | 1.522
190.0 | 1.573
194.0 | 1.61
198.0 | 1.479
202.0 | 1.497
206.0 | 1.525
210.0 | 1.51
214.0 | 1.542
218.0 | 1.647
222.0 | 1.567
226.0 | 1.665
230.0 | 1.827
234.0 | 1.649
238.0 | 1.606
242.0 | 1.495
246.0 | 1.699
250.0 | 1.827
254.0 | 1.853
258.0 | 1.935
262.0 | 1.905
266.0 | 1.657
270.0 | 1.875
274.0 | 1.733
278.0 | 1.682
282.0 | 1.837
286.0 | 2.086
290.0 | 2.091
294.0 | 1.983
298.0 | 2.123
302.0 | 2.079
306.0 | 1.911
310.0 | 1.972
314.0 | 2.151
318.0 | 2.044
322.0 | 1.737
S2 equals 1.647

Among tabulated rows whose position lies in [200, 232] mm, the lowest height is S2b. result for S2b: 1.497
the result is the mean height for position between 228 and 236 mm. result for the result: 1.74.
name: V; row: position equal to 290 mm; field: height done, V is 2.091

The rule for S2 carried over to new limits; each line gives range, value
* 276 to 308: 2.123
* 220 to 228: 1.665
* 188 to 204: 1.61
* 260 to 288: 2.086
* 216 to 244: 1.827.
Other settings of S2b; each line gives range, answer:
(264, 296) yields 1.657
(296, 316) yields 1.911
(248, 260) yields 1.827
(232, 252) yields 1.495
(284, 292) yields 2.086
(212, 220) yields 1.542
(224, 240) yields 1.606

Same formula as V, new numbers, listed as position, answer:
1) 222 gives 1.567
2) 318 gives 2.044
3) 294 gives 1.983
